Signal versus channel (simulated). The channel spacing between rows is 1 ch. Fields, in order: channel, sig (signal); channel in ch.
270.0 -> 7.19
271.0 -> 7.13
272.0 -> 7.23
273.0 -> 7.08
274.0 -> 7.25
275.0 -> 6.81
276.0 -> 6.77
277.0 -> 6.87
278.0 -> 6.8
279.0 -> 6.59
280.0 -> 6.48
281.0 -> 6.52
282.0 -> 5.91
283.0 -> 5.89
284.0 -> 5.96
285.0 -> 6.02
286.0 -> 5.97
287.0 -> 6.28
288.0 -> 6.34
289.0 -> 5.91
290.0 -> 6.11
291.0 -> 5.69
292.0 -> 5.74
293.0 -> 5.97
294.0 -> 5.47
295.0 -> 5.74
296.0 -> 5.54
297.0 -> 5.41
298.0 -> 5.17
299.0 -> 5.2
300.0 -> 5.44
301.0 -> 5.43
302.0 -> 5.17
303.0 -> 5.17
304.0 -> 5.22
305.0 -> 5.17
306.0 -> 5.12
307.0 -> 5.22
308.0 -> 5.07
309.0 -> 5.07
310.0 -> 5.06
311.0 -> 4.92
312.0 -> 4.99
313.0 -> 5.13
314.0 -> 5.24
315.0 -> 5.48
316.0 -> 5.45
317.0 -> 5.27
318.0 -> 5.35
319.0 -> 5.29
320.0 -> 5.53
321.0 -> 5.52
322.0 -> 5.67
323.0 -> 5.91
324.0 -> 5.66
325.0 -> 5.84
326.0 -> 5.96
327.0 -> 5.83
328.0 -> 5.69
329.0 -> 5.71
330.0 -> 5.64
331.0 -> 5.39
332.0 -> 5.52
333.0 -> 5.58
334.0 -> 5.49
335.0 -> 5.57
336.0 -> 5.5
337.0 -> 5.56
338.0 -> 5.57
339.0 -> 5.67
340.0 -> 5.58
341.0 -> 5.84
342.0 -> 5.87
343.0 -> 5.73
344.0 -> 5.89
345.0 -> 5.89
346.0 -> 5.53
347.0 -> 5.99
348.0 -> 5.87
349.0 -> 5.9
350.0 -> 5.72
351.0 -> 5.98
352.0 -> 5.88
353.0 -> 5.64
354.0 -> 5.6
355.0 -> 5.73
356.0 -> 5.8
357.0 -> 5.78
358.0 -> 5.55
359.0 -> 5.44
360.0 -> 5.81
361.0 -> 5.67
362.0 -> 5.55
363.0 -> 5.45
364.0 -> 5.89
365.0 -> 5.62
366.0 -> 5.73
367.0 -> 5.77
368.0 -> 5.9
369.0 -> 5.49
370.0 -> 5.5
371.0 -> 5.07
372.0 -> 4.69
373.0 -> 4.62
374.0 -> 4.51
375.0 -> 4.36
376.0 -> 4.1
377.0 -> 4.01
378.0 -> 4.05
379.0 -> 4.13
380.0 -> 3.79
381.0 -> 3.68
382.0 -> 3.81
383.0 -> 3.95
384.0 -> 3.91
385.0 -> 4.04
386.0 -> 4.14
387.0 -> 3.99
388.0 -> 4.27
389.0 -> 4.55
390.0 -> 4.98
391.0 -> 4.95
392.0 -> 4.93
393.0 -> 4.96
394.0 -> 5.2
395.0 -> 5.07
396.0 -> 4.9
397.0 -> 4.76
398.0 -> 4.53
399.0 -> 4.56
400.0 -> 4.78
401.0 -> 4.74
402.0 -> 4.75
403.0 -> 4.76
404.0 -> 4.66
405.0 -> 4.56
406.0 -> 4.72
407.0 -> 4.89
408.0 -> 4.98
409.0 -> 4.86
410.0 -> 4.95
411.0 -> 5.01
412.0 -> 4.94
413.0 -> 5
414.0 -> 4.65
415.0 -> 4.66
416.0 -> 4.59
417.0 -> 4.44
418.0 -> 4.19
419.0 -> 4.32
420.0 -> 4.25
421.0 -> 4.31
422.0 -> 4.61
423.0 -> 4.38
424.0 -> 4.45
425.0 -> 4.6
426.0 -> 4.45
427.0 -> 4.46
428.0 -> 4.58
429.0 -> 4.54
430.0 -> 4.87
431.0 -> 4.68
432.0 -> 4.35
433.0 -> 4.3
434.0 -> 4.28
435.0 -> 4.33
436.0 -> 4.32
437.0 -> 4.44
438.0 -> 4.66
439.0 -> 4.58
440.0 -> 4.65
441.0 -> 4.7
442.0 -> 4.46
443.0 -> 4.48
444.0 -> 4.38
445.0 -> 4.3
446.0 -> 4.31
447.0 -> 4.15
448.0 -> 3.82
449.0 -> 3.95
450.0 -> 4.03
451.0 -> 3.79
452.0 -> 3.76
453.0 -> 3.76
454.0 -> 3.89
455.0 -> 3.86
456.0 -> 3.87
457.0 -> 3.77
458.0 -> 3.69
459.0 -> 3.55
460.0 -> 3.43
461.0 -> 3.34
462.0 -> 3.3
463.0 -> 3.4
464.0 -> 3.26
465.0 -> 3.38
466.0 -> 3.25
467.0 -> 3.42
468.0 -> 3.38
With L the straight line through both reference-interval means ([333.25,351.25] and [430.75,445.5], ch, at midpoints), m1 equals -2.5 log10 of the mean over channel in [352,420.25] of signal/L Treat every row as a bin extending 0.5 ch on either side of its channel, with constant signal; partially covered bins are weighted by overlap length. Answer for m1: 0.06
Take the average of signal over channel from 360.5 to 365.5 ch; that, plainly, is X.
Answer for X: 5.64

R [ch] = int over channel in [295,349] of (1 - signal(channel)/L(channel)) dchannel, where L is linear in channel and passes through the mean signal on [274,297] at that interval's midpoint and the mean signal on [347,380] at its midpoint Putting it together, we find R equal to 2.5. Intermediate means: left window 6.16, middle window 5.49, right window 5.32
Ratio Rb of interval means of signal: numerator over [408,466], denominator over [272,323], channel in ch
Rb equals 0.7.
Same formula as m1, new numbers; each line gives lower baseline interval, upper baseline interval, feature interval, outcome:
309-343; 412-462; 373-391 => 0.172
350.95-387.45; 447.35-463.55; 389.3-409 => -0.067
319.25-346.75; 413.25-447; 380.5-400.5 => 0.105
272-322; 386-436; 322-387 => -0.024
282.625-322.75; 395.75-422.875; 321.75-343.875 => -0.083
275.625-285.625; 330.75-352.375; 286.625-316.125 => 0.136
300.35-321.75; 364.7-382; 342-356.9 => -0.177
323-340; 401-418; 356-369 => -0.077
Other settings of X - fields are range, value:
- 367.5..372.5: 5.33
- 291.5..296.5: 5.69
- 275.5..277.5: 6.82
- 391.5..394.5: 5.03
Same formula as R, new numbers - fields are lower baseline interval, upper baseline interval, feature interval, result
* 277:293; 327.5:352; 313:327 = 0.8 ch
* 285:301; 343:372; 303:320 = 1.5 ch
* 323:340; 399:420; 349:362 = -0.9 ch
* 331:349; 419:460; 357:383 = 1.5 ch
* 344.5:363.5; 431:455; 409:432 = 0.2 ch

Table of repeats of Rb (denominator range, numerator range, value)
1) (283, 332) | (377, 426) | 0.82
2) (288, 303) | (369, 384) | 0.78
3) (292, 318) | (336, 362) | 1.08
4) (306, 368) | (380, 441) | 0.82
